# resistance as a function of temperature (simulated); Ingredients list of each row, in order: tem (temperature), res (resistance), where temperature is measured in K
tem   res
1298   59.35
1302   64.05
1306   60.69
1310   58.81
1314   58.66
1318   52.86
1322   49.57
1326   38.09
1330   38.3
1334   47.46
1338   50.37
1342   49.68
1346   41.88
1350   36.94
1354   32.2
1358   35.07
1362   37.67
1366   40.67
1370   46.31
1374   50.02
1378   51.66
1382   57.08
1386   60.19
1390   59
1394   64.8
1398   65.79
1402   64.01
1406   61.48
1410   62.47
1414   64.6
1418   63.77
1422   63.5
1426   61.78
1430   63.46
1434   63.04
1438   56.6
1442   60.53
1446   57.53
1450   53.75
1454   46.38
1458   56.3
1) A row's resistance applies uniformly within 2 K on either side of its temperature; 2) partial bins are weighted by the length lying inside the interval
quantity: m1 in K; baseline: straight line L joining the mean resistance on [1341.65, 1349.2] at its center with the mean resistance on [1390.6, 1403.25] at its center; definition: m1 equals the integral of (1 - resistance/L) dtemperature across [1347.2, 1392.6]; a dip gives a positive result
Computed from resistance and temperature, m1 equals 6.5 K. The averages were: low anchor 43.5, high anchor 64.3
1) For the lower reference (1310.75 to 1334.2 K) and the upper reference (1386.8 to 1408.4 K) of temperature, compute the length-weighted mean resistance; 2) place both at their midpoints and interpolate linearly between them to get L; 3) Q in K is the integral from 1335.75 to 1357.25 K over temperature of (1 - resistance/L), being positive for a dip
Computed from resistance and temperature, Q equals 4.39 K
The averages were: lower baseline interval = 48.1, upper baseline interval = 62.8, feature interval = 41.9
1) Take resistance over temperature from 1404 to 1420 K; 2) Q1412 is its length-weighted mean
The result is 63.1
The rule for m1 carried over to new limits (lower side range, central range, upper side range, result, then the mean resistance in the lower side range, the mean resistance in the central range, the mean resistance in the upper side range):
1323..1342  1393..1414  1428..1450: -3.53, 44.5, 63.7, 59.6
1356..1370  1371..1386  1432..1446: -3.51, 39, 53.4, 59.7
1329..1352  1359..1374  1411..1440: 2.32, 44.4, 42.2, 62.4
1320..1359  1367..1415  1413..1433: -2.69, 42.1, 58.5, 63.3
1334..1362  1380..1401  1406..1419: -2.14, 41.2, 61.5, 63.3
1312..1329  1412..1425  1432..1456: -2.13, 49.1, 63.8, 56.3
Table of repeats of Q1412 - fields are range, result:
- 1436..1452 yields 57.1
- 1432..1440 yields 59.8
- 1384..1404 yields 62.8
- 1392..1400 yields 65.3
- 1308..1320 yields 56.8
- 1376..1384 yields 54.4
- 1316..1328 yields 46.8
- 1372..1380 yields 50.8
